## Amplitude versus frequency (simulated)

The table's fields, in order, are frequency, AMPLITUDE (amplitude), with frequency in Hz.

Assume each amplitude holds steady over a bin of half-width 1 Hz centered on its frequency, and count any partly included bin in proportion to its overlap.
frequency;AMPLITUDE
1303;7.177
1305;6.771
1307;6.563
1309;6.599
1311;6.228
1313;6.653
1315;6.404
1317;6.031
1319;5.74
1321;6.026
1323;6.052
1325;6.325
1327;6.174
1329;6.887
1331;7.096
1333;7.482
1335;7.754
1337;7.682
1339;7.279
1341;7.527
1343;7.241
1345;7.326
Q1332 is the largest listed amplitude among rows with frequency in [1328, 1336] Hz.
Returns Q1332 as 7.754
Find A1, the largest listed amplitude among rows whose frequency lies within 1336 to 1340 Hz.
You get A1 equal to 7.682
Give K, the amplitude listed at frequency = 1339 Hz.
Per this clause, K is 7.279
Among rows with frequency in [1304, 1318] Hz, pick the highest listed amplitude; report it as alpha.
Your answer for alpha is 6.771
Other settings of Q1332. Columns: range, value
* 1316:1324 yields 6.052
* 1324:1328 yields 6.325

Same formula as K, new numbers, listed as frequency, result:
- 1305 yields 6.771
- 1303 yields 7.177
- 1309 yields 6.599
